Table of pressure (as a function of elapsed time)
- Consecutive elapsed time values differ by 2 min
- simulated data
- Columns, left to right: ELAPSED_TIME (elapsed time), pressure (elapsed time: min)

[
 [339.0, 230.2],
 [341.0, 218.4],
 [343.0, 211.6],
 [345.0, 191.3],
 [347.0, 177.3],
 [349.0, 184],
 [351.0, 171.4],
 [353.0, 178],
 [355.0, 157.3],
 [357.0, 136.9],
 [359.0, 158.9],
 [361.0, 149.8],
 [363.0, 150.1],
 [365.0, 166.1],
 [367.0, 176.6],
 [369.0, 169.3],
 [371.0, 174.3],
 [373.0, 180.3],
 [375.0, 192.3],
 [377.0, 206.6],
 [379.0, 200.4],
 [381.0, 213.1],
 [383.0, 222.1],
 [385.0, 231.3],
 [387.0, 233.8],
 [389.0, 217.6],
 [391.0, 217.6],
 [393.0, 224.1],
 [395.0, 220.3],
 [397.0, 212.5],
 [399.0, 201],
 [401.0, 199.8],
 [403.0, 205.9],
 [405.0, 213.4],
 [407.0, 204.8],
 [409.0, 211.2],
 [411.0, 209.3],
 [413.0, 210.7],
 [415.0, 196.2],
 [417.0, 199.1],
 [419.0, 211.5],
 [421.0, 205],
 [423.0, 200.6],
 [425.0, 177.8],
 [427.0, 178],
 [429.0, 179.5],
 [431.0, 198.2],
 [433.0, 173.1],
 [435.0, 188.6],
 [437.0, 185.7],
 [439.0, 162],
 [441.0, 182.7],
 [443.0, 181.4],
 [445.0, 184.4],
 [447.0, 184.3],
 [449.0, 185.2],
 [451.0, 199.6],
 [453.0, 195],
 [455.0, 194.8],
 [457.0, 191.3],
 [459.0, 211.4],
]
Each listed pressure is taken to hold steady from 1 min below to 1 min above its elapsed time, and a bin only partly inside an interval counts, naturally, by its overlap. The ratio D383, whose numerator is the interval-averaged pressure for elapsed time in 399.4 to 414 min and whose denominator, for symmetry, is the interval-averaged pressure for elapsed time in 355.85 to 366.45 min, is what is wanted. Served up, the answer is 1.35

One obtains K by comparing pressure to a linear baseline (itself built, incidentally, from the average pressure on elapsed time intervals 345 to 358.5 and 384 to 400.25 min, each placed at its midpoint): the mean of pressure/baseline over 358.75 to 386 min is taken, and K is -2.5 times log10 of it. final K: 0.055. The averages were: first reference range 169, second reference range 219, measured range 186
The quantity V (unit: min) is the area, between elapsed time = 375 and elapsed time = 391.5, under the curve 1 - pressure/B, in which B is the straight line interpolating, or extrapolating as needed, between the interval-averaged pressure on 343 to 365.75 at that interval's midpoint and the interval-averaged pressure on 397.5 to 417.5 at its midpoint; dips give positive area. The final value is -2.5 min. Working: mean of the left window 168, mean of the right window 205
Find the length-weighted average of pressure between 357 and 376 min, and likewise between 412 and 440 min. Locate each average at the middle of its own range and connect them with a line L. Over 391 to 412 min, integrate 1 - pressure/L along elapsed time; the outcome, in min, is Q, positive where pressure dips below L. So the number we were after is -3.5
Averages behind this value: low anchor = 167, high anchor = 190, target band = 211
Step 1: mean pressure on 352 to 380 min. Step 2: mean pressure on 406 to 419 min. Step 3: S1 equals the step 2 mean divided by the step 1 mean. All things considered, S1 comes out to 1.2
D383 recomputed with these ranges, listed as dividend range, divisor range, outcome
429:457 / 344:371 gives 1.11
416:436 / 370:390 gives 0.92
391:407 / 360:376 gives 1.24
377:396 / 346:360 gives 1.32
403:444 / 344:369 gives 1.16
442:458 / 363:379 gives 1.05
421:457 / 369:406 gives 0.89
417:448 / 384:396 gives 0.83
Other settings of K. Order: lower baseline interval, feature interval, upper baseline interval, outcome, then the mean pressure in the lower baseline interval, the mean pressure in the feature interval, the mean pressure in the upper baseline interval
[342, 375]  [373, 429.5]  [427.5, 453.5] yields -0.162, 171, 207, 184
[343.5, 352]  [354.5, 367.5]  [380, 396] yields 0.250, 183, 156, 222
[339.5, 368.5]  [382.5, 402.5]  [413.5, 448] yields -0.200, 174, 218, 188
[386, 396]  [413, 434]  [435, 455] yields 0.041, 223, 193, 185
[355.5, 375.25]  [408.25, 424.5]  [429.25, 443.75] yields -0.159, 164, 205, 182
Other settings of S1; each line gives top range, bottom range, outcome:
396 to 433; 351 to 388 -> 1.09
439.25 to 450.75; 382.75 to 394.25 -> 0.82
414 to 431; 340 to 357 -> 1.06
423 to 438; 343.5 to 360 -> 1.08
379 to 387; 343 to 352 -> 1.20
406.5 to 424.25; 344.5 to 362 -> 1.23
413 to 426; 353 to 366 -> 1.29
